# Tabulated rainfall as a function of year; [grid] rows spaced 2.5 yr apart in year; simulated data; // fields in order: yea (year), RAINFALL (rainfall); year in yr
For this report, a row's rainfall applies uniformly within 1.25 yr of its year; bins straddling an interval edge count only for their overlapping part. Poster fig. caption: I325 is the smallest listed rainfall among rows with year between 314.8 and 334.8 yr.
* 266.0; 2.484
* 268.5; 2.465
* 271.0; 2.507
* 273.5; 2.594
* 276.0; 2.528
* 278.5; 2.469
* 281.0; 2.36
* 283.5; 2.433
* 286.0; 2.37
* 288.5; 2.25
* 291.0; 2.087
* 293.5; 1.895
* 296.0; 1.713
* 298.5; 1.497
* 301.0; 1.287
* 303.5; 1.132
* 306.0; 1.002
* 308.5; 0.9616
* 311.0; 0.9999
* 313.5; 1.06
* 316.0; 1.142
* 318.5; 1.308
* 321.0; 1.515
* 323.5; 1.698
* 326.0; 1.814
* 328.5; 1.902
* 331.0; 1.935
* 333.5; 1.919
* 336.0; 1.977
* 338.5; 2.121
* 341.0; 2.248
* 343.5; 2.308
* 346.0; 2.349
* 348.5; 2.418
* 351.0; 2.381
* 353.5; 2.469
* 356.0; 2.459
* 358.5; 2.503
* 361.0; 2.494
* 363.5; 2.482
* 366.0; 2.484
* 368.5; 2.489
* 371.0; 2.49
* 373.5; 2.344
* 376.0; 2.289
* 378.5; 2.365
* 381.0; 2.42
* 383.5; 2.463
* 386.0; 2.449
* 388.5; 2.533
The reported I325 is 1.142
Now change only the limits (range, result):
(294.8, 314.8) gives 0.9616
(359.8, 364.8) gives 2.482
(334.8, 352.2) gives 1.977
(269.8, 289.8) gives 2.25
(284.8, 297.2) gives 1.713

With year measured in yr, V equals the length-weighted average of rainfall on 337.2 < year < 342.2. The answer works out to 2.18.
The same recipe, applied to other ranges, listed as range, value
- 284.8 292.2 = 2.24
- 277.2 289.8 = 2.38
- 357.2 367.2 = 2.49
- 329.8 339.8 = 1.99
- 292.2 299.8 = 1.7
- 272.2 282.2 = 2.49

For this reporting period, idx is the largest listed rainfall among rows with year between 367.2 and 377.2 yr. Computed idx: 2.49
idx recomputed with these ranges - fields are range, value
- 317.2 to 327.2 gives 1.814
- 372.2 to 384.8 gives 2.463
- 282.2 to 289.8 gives 2.433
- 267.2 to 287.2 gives 2.594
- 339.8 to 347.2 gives 2.349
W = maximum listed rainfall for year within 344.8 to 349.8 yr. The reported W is 2.418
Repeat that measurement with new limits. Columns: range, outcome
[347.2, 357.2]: 2.469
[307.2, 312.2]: 0.9999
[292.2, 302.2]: 1.895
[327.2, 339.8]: 2.121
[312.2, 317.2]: 1.142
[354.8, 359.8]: 2.503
